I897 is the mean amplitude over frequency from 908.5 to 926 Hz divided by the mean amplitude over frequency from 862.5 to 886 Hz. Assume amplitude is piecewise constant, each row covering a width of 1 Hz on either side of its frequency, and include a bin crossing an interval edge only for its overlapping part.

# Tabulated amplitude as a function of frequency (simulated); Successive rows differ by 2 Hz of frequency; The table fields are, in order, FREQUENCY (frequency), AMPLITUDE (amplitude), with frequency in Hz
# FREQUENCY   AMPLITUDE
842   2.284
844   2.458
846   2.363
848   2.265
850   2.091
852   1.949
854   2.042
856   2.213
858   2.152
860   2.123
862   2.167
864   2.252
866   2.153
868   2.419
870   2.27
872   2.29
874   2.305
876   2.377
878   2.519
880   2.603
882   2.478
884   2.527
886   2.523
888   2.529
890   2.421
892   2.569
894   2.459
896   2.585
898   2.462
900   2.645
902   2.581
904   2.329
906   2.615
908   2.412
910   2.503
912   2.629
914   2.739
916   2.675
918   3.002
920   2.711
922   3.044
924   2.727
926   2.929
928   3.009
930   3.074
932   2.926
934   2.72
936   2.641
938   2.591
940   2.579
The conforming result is 1.16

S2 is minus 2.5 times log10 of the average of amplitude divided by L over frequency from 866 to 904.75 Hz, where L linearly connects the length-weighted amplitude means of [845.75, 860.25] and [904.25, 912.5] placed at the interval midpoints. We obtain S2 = -0.05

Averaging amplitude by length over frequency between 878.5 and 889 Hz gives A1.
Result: 2.53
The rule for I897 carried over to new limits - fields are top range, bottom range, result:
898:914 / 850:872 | 1.17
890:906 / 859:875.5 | 1.12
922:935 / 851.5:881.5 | 1.28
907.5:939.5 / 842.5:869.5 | 1.26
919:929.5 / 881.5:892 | 1.16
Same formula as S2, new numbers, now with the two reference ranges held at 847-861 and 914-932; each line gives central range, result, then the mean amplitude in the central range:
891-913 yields 0.053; 2.53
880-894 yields -0.011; 2.51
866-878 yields -0.006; 2.33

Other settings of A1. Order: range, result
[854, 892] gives 2.35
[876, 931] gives 2.64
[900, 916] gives 2.56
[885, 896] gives 2.51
